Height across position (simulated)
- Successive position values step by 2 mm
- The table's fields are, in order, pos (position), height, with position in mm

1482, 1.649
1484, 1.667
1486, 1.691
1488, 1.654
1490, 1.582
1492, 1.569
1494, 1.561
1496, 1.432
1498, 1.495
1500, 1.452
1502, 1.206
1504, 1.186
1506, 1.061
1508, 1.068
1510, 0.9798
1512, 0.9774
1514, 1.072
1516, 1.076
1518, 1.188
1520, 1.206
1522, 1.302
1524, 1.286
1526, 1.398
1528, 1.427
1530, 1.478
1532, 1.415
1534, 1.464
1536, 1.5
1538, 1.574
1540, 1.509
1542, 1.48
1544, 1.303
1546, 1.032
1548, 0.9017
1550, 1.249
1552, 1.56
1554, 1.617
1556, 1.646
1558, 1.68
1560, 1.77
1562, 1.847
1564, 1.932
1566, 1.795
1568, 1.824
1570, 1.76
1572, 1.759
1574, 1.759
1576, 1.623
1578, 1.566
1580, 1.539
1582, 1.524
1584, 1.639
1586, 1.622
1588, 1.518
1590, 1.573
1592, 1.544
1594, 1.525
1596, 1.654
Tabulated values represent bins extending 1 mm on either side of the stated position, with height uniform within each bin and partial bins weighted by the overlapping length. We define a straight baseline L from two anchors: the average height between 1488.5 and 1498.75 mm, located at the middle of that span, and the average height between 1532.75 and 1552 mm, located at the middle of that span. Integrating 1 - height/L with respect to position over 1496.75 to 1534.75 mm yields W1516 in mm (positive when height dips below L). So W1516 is 5.2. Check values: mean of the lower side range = 1.53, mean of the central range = 1.25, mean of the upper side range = 1.35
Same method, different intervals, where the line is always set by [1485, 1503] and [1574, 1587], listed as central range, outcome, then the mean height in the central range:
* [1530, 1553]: 2.8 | 1.37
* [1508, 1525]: 4.5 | 1.13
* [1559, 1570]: -1.7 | 1.83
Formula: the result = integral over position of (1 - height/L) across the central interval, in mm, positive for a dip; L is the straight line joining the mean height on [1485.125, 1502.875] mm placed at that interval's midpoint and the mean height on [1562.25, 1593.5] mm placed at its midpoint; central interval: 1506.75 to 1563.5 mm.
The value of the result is 8.3 mm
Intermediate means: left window 1.52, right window 1.67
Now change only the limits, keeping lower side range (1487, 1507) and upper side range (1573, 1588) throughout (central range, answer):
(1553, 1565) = -1.5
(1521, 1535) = 0.9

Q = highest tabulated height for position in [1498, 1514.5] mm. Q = 1.495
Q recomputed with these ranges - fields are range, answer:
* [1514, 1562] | 1.847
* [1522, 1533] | 1.478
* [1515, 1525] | 1.302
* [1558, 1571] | 1.932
